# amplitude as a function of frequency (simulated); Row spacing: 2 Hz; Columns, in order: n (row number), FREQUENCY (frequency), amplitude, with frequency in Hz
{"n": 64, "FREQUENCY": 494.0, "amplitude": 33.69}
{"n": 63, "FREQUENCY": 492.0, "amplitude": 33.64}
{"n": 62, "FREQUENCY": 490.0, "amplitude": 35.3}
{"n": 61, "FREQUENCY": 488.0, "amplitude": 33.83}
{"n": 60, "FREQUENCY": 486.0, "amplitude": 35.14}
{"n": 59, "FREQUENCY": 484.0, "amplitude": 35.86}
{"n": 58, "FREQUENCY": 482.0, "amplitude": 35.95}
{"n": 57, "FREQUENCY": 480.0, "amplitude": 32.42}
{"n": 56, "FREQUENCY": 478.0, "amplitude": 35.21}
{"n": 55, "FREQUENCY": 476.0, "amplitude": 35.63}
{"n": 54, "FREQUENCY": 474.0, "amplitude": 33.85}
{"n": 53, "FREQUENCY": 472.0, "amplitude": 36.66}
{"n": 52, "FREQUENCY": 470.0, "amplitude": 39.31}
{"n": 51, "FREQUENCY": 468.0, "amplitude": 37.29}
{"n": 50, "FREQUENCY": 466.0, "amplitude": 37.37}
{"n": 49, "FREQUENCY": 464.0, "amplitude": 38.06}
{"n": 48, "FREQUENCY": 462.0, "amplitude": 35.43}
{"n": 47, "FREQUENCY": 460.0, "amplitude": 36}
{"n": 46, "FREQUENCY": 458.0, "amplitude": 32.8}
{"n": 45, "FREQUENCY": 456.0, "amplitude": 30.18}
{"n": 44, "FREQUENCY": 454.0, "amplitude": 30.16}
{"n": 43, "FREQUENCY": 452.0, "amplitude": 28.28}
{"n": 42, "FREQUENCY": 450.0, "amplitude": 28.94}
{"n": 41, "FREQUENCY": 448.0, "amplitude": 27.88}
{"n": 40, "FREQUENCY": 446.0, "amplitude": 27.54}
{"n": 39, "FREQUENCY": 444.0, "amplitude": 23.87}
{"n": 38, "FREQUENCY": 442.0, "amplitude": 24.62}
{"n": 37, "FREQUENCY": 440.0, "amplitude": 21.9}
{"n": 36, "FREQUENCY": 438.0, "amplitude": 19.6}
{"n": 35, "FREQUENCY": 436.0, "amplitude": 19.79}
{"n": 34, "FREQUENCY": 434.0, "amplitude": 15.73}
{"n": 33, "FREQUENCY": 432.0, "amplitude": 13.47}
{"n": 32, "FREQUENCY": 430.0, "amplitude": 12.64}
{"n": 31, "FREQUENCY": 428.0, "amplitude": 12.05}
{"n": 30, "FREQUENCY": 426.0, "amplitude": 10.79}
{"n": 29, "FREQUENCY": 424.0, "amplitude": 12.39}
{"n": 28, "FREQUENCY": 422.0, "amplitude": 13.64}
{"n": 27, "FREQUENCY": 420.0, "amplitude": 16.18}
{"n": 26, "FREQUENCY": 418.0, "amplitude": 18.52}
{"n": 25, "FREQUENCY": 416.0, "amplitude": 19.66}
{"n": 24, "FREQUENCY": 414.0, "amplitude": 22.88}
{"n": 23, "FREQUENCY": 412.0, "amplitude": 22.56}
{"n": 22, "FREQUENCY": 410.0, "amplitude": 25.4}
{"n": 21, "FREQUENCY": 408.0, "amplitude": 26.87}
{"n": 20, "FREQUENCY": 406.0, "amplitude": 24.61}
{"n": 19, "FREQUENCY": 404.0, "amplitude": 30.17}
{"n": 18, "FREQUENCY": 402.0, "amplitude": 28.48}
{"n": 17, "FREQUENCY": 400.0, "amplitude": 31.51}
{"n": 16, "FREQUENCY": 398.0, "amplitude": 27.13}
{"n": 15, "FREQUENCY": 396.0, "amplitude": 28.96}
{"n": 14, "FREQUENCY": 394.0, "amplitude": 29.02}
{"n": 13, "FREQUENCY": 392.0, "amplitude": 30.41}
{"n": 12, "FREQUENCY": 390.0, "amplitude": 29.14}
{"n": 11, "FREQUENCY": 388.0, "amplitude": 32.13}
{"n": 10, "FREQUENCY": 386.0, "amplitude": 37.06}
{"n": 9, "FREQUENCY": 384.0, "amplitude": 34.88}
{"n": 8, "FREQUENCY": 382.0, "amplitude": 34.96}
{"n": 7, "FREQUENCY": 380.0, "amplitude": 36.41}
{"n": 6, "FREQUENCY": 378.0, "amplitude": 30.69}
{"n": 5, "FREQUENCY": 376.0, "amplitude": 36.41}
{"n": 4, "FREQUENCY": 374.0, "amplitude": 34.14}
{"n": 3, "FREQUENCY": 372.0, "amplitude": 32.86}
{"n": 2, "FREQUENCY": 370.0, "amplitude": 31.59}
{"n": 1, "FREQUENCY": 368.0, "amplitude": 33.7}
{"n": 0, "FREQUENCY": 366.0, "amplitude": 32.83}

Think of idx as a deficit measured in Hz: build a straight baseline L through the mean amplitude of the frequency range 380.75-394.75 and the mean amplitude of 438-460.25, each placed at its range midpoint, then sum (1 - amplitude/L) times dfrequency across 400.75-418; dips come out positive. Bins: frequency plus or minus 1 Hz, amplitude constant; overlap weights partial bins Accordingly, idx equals 3.4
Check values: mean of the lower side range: 32.6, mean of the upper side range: 27.7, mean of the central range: 24.8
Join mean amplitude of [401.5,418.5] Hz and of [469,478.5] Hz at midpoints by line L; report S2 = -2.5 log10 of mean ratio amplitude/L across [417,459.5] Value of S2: 0.38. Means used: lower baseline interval 24.4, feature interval 21.2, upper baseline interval 36.2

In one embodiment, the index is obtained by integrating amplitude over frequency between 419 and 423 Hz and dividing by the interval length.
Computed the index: 14.9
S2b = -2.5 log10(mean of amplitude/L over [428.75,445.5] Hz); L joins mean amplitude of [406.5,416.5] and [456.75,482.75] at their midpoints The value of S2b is 0.46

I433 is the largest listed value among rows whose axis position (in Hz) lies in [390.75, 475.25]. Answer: 39.31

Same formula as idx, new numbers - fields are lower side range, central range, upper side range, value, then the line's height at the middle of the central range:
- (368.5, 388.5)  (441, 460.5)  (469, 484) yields 3.5 Hz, 35.2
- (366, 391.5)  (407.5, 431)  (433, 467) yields 10.0 Hz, 30.5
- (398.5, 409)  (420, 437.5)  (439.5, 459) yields 8.7 Hz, 28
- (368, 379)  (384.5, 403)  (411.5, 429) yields -3.3 Hz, 25.9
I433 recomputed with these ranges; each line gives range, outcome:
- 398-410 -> 31.51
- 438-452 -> 28.94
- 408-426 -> 26.87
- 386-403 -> 37.06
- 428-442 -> 24.62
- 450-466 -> 38.06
